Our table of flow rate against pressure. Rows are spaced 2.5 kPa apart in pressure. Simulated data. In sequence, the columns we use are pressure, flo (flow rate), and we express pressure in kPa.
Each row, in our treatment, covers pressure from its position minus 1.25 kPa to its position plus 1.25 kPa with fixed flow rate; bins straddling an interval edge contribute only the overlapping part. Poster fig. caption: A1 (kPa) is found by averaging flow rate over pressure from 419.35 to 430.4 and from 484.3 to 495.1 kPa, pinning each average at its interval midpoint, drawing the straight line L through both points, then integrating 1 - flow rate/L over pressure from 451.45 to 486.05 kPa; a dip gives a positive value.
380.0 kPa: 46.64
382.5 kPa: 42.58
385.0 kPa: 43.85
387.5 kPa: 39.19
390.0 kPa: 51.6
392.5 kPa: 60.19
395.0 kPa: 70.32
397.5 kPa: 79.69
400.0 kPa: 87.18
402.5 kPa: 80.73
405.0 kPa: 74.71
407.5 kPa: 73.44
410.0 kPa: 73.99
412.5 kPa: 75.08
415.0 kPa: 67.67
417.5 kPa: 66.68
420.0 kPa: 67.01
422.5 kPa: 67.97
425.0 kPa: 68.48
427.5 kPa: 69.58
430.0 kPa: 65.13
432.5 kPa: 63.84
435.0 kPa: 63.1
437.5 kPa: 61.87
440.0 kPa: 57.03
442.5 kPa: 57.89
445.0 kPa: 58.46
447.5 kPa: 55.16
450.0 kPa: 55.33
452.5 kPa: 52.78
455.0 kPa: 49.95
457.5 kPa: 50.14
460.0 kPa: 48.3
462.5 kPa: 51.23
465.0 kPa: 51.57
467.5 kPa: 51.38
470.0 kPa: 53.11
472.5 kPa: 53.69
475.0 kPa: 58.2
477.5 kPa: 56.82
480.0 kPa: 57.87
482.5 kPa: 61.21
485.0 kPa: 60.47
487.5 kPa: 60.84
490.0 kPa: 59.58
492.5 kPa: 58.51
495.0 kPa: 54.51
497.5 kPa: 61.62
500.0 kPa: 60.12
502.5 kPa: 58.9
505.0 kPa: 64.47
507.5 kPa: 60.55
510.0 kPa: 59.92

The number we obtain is 4.38 kPa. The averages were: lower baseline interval 67.9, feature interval 54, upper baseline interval 59.2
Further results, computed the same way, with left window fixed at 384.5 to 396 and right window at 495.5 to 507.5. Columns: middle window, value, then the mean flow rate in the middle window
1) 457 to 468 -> 1.45 kPa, 50.5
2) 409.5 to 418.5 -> -2.60 kPa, 70.7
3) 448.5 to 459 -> 1.00 kPa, 52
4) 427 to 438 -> -1.66 kPa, 64.6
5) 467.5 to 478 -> 0.71 kPa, 54.9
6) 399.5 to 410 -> -4.57 kPa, 77.8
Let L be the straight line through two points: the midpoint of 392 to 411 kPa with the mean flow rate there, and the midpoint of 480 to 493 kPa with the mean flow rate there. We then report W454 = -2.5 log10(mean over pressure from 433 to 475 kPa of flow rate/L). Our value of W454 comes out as 0.204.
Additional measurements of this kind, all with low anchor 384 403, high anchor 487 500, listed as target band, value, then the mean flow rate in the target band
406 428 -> -0.122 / 70.1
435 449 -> 0.054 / 58.5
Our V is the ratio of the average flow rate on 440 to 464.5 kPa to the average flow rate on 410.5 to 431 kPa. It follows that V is 0.8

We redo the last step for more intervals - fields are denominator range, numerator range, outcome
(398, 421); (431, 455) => 0.78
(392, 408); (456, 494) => 0.73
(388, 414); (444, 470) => 0.73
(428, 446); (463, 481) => 0.89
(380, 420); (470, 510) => 0.90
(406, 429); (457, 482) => 0.77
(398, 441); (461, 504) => 0.82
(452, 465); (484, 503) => 1.18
